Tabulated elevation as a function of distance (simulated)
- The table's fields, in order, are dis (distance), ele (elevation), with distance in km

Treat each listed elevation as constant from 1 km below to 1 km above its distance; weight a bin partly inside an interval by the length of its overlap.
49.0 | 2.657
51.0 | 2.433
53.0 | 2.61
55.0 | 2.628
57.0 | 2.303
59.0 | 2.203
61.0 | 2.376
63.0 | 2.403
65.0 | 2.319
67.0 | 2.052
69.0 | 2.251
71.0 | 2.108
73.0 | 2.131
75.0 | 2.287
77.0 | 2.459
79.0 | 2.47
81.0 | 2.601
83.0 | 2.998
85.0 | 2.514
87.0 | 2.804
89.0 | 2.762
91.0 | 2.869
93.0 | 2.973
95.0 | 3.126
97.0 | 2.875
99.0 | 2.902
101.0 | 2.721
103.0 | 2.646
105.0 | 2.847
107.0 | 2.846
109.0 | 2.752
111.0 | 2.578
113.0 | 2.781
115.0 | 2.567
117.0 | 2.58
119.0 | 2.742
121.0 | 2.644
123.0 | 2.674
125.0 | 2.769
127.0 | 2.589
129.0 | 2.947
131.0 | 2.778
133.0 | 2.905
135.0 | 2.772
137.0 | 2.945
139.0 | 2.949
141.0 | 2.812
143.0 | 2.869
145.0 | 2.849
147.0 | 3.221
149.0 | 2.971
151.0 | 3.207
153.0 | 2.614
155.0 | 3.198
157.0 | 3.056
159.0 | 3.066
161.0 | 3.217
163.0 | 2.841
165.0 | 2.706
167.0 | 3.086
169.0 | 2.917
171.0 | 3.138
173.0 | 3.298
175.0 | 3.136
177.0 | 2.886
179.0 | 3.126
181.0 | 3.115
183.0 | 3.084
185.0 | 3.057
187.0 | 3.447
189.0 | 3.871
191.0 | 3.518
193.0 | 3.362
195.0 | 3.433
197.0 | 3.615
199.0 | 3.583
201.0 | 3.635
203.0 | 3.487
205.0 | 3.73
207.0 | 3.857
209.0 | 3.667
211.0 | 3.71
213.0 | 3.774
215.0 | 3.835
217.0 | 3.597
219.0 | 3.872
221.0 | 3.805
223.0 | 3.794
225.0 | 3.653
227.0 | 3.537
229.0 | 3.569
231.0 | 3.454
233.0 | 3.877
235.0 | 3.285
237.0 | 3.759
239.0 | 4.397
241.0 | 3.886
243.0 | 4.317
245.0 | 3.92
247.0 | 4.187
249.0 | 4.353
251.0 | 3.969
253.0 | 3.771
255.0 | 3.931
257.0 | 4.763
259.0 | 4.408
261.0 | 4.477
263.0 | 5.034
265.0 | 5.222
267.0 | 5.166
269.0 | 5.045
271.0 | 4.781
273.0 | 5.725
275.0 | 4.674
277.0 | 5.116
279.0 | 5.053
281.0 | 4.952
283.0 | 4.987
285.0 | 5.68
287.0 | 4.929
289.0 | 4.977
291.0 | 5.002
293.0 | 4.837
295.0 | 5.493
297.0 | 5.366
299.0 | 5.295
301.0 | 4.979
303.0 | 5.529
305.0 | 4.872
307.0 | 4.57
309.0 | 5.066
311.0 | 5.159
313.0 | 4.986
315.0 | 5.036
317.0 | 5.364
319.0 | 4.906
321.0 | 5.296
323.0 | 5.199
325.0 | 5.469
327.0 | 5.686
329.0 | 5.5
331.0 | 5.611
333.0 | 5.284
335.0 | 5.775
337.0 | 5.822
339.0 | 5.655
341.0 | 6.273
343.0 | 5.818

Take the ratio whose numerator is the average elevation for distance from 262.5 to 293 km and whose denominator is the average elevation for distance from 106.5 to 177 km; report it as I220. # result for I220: 1.76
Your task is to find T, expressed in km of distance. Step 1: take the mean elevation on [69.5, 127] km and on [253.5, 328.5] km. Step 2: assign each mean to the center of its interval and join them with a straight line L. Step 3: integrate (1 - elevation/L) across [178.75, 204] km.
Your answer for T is 2.7 km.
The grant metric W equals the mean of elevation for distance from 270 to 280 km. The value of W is 5.07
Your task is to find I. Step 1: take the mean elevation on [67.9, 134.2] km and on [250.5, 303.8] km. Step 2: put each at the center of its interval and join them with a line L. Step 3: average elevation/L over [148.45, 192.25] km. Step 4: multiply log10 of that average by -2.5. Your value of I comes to 0.15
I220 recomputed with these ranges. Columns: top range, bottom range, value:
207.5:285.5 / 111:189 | 1.45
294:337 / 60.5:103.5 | 2.05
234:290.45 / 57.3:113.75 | 1.78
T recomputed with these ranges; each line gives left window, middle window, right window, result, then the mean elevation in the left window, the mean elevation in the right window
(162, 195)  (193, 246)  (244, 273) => 1.90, 3.17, 4.54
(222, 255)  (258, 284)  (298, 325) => -3.28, 3.86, 5.11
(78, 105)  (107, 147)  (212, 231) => 3.47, 2.79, 3.7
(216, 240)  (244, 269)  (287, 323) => -1.30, 3.72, 5.1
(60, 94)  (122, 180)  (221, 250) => 3.29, 2.49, 3.85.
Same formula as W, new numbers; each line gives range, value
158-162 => 3.14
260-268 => 4.97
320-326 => 5.32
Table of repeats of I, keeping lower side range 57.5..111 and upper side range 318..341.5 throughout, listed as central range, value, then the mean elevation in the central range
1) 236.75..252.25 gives 0.099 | 4.11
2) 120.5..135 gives 0.127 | 2.76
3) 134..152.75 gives 0.123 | 2.94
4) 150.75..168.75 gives 0.168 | 2.99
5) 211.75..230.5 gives 0.141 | 3.71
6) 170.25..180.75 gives 0.180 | 3.12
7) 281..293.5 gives -0.012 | 5.07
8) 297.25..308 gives 0.027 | 5.07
